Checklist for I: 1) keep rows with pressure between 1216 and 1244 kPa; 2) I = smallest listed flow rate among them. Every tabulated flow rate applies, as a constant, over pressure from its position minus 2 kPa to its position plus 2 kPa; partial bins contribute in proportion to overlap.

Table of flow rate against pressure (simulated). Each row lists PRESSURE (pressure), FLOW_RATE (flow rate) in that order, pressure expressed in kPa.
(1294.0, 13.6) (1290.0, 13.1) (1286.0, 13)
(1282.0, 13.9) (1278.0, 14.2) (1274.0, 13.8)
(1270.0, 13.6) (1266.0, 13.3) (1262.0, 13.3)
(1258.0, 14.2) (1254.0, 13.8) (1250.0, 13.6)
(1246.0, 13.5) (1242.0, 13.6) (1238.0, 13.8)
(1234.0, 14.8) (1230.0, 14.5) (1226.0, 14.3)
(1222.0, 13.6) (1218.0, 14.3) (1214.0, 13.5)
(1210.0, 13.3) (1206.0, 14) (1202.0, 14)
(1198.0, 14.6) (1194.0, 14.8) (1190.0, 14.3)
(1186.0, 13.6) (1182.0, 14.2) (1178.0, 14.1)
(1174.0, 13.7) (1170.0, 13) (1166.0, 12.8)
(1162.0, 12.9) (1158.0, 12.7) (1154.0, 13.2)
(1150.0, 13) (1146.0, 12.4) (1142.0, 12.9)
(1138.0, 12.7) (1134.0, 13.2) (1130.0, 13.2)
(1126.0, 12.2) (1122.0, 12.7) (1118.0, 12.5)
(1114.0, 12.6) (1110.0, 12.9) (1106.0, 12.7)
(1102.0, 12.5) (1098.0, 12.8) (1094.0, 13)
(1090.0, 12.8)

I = 13.6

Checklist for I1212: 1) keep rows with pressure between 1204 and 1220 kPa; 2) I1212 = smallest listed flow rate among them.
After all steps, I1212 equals 13.3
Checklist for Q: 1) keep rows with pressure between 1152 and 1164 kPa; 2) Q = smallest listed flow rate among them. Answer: 12.7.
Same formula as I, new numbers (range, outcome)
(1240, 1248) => 13.5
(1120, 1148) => 12.2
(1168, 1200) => 13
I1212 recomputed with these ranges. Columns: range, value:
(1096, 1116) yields 12.5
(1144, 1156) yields 12.4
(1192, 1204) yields 14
